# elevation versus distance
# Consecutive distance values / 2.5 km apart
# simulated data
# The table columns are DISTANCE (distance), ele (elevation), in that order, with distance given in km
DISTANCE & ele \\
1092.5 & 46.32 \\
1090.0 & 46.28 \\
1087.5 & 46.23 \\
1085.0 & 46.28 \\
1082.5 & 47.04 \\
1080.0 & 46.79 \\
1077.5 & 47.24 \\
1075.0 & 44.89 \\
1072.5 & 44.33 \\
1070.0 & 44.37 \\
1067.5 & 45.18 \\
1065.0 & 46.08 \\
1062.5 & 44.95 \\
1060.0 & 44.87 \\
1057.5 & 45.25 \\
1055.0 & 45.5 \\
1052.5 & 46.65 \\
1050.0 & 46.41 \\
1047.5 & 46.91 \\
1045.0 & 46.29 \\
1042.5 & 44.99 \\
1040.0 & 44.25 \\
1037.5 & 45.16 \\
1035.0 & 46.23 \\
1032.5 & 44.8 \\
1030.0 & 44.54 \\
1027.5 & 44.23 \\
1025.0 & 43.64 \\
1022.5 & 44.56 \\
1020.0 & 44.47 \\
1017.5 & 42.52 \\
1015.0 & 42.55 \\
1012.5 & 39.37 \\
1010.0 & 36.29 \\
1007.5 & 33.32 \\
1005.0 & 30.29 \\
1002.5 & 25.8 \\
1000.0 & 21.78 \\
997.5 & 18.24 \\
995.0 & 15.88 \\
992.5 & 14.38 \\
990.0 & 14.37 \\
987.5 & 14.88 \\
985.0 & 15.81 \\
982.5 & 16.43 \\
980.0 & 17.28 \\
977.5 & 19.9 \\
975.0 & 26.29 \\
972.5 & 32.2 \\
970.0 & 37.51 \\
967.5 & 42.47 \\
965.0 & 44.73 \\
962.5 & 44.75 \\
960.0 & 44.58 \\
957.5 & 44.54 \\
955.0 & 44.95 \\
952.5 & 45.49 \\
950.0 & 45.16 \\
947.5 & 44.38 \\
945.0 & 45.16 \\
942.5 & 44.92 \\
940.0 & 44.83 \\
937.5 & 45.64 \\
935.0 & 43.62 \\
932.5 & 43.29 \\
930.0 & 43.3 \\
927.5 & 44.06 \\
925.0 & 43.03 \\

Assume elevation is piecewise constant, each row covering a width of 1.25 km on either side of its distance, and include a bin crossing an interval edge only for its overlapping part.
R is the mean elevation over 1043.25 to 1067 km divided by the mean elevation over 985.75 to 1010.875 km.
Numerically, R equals 2.1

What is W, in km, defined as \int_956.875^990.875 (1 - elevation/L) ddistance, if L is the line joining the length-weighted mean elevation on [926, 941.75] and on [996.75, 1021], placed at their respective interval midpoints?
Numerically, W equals 8.2 km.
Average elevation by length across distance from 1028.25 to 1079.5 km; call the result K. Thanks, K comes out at 45.5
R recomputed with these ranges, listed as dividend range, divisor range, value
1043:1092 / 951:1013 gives 1.55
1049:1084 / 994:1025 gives 1.36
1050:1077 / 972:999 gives 2.47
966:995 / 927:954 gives 0.51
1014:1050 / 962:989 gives 1.61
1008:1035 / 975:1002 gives 2.42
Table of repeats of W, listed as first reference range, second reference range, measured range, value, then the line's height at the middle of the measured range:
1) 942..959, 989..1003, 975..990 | 5.0 km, 26.1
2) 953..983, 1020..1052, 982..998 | 9.5 km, 38.5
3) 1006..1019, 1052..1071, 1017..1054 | -2.9 km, 41.8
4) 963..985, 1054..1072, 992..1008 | 5.4 km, 33.9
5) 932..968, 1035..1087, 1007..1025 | 1.7 km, 45.3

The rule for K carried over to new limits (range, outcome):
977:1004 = 17.8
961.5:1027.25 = 30.1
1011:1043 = 43.9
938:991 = 35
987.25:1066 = 38.1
